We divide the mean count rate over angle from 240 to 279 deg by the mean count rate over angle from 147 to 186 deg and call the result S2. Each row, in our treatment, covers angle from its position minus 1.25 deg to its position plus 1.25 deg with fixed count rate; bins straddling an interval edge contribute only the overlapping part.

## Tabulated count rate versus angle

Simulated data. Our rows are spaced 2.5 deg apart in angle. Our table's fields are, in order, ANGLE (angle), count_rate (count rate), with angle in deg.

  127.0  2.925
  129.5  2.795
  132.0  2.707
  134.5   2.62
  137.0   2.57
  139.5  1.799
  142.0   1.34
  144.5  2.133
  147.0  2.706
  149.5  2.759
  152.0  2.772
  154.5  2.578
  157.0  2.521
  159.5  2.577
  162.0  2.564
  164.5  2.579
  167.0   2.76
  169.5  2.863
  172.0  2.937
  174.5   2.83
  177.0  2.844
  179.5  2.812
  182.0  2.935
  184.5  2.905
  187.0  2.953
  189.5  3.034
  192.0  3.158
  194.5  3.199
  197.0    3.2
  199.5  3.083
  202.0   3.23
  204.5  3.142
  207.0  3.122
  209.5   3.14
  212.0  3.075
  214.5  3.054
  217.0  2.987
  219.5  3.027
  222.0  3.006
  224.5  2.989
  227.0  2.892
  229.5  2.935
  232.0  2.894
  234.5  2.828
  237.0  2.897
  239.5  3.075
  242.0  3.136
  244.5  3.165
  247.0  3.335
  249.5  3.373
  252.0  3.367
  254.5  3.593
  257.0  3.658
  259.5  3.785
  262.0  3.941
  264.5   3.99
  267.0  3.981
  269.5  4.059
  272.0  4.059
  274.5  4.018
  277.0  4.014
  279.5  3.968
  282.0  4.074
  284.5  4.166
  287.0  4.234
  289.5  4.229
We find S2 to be 1.34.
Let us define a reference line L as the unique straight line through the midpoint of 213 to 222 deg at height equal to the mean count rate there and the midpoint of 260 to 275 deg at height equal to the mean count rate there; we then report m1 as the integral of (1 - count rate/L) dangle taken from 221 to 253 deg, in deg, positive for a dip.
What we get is 3.14 deg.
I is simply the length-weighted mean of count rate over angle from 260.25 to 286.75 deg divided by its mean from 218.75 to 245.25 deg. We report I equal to 1.35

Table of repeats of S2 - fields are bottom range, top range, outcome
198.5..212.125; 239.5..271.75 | 1.15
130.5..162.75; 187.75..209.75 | 1.29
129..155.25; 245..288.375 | 1.59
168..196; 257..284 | 1.35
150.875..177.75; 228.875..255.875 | 1.16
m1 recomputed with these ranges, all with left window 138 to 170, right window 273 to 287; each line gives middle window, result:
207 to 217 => 0.3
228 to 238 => 1.7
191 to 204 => -0.7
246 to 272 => 0.5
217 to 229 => 1.3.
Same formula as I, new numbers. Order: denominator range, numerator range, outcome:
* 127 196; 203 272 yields 1.23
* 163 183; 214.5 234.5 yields 1.05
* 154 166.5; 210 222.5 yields 1.18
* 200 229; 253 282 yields 1.28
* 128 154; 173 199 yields 1.23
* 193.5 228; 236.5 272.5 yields 1.16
